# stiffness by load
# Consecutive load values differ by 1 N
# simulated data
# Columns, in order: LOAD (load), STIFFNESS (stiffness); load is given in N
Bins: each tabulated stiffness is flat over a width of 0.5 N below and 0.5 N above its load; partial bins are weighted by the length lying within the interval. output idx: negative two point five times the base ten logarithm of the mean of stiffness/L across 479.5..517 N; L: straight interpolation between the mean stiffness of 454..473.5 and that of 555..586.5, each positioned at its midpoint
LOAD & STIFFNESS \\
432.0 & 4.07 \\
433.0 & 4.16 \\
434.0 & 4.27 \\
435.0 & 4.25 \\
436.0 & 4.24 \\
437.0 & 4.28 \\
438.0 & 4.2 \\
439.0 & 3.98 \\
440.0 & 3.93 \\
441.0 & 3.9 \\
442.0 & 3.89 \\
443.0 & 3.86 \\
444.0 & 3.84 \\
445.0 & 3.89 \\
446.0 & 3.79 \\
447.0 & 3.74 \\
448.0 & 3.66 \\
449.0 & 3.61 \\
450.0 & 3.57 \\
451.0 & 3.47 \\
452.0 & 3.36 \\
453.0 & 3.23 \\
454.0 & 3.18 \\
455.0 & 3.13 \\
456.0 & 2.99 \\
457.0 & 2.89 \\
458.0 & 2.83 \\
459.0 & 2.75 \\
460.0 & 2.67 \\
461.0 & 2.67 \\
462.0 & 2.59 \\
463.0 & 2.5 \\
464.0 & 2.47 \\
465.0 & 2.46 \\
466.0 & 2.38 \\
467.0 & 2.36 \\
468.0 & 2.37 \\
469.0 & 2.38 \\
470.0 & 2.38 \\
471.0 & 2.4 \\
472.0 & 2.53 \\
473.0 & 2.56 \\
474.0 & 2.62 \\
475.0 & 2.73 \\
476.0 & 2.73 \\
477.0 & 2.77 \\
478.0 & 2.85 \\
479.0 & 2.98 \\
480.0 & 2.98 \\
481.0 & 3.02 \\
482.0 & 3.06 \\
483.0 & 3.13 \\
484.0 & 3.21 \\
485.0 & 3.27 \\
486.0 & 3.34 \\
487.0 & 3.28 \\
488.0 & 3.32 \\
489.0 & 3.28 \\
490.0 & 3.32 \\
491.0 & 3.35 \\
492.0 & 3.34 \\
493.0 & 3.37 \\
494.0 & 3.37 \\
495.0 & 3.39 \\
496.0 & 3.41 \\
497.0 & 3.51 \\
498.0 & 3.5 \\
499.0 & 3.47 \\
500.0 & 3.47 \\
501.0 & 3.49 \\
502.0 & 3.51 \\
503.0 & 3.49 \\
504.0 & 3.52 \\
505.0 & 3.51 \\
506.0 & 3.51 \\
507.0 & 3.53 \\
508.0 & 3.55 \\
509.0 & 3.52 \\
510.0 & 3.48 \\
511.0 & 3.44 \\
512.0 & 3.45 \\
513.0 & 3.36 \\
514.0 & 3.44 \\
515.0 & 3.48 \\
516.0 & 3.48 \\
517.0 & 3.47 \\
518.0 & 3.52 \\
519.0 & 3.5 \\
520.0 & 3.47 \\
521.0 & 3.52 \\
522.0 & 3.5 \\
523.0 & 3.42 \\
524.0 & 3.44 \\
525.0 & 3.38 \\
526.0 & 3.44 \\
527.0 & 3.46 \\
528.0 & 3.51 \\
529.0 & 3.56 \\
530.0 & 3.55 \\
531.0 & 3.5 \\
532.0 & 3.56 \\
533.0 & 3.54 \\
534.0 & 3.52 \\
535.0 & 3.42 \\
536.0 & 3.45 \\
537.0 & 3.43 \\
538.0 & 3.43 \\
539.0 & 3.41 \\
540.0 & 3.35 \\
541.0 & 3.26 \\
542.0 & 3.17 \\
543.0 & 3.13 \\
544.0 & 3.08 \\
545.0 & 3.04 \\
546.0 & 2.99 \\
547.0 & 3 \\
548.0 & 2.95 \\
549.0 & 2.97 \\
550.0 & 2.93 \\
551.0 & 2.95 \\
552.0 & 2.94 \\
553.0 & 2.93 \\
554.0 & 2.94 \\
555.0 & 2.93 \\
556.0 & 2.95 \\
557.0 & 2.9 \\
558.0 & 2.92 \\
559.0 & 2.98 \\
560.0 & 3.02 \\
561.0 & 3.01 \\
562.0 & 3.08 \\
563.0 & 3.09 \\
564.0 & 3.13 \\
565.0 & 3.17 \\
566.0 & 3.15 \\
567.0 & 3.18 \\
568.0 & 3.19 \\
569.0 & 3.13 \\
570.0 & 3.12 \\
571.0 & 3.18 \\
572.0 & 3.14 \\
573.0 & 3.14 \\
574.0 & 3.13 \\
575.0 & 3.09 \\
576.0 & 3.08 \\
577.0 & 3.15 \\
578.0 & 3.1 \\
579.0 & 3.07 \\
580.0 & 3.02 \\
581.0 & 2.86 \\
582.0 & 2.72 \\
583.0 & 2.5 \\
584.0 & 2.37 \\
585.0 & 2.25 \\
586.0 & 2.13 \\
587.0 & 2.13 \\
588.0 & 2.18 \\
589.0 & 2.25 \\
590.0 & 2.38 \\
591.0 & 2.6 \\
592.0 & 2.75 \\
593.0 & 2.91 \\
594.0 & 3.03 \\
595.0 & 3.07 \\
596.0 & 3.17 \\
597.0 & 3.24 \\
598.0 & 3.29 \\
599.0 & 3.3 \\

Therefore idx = -0.23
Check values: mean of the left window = 2.61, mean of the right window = 2.97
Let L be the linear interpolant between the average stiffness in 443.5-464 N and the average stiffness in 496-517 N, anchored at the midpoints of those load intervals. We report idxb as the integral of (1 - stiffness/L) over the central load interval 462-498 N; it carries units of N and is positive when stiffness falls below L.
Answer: 4.5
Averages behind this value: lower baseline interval 3.2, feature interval 2.93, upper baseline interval 3.48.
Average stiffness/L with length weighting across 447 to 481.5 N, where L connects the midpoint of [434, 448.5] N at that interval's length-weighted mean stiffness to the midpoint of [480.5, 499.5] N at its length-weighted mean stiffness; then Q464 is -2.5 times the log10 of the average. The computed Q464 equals 0.28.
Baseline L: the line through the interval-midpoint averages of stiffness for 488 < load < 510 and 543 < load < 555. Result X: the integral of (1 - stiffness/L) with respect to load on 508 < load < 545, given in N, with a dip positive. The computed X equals -2.8 N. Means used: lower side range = 3.45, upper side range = 2.98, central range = 3.43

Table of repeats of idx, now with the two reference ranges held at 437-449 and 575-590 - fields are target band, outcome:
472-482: 0.27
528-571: -0.08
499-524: -0.07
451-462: 0.26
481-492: 0.08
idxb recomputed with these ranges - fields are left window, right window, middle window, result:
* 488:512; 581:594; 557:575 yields -2.6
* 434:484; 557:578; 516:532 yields -1.9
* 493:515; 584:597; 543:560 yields 0.1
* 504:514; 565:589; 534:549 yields -0.2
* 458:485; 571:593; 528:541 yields -3.6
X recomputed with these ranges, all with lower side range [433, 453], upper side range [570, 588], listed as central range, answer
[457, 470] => 4.1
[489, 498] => 0.2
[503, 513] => -0.4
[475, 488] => 1.9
